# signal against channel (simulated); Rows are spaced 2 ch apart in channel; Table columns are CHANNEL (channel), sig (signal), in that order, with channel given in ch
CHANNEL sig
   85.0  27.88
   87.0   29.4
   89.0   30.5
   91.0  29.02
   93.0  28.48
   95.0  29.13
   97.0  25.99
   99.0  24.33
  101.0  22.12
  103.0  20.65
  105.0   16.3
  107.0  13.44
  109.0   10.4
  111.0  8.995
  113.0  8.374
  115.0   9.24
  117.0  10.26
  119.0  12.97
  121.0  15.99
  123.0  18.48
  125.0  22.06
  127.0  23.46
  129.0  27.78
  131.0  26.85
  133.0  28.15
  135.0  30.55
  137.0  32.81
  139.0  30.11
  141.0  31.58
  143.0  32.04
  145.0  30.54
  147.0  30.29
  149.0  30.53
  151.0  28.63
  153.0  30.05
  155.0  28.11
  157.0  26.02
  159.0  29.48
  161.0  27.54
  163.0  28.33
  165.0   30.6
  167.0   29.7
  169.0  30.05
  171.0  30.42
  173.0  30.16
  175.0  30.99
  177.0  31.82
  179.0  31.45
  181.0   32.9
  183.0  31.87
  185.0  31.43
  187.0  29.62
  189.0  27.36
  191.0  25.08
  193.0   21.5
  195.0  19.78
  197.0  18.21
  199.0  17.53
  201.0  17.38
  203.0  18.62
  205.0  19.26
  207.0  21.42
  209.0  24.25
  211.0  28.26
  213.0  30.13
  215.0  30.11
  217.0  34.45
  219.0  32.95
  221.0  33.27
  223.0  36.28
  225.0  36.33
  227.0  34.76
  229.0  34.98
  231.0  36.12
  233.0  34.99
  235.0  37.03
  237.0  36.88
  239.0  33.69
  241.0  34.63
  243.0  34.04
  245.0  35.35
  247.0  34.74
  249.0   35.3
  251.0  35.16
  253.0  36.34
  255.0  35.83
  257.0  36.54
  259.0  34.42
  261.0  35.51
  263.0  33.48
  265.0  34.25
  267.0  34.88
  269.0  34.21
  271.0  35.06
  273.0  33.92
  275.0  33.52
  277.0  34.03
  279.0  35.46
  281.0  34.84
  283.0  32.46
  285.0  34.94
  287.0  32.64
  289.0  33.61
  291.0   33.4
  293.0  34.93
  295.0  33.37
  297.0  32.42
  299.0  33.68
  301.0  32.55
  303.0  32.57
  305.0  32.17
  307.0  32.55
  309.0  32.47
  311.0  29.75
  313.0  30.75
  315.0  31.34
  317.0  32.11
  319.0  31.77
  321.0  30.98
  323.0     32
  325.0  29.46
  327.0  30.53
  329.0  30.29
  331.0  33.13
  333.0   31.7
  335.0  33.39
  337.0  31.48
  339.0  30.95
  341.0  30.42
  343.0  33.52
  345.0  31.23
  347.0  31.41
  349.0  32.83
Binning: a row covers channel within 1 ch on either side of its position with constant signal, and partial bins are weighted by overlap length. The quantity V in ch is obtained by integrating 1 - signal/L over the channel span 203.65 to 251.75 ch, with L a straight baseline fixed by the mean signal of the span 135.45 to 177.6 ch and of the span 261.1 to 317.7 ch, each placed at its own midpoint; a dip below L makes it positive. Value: -1.2 ch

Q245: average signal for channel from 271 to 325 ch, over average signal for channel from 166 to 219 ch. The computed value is 1.23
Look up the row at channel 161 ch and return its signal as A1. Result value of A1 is 27.54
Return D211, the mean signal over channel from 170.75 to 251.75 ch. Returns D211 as 30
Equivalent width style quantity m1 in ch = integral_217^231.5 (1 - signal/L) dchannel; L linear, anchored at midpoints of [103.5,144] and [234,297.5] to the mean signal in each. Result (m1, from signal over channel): -2.1 ch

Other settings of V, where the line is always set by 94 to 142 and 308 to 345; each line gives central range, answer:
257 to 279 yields -4.7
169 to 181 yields -3.7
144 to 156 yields -3.9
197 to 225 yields -0.9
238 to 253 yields -4.1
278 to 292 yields -2.2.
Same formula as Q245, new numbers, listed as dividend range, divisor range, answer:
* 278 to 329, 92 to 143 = 1.52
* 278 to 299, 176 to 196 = 1.20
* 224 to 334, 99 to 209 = 1.38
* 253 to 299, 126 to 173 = 1.17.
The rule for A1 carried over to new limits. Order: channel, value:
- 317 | 32.11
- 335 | 33.39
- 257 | 36.54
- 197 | 18.21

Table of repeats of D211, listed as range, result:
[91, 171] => 24.3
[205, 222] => 28.8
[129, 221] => 28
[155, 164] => 27.9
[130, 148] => 30.3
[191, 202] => 19.4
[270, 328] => 32.7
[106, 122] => 11.2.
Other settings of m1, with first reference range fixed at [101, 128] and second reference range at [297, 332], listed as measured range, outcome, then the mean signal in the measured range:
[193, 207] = 2.0 ch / 18.9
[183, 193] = -3.3 ch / 28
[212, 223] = -4.2 ch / 32.6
